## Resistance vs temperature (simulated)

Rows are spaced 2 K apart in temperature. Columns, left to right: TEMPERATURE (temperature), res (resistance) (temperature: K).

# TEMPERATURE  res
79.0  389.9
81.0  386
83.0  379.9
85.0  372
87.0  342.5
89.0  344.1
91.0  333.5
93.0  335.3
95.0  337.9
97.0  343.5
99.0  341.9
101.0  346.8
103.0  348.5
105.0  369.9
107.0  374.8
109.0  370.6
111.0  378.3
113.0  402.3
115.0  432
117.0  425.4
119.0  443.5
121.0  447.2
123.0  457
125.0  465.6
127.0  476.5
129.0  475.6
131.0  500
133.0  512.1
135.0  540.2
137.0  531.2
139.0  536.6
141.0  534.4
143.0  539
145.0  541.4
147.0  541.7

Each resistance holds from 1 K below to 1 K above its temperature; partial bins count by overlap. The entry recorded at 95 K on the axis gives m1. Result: 337.9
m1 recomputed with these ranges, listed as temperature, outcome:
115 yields 432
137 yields 531.2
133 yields 512.1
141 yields 534.4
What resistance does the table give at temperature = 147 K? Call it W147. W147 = 541.7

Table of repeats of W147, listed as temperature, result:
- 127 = 476.5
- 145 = 541.4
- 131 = 500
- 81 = 386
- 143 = 539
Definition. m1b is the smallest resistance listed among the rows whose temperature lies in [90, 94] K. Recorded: 333.5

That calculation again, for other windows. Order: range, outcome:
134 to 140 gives 531.2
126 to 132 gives 475.6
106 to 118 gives 370.6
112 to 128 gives 402.3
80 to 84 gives 379.9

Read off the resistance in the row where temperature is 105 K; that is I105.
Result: 369.9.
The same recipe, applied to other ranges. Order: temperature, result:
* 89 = 344.1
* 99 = 341.9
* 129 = 475.6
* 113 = 402.3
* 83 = 379.9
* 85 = 372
